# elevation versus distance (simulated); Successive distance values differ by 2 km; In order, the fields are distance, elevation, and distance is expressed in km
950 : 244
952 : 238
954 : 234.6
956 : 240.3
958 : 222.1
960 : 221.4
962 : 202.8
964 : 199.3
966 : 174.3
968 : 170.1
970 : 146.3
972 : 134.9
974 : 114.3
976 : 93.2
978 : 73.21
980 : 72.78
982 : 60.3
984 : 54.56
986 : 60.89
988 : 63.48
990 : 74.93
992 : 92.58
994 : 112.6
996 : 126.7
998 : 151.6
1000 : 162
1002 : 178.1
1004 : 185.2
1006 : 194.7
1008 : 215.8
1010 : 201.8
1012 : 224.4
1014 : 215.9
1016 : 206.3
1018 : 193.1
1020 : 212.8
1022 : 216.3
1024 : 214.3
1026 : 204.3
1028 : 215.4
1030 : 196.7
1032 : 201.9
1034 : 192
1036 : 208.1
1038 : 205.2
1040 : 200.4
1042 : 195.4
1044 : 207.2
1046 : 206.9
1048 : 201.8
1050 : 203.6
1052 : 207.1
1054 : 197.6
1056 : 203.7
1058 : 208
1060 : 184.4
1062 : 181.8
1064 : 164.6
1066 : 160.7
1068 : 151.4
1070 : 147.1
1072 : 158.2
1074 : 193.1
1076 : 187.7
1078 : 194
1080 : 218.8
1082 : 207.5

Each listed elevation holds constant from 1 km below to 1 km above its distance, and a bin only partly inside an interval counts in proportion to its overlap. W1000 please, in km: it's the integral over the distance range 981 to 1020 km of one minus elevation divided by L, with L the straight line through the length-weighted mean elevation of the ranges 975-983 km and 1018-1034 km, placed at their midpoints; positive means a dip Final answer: -1.7 km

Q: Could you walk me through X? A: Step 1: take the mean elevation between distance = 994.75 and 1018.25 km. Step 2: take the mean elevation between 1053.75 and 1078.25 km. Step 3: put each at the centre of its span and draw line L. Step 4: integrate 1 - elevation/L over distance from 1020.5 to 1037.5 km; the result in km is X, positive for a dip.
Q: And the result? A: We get -2.1 km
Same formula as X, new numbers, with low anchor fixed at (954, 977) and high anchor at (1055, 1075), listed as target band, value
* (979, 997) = 9.9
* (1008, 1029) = -4.1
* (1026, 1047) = -3.2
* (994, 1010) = 0.5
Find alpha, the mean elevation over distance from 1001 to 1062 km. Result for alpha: 203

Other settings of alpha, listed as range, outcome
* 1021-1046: 205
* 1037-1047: 203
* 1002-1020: 204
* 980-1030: 159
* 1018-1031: 209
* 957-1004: 130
